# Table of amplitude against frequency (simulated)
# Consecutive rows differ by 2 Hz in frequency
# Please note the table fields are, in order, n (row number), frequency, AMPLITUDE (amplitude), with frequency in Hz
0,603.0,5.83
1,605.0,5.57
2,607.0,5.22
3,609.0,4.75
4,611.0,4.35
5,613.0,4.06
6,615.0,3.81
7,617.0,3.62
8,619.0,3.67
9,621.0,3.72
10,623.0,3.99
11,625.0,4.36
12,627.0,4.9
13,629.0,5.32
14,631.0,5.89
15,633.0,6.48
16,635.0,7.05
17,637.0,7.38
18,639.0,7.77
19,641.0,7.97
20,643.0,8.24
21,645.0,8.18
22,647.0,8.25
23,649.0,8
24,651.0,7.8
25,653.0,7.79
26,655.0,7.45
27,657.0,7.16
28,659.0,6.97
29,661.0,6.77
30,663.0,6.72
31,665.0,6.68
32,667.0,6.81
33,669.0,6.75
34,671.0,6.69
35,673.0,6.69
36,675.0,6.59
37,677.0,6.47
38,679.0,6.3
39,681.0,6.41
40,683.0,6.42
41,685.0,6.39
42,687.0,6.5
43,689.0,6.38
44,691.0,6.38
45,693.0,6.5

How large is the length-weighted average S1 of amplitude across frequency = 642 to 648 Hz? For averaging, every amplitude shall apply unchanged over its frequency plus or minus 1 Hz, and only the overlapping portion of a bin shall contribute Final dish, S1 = 8.22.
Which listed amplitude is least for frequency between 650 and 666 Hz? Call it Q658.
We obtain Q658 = 6.68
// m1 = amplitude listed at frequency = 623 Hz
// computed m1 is 3.99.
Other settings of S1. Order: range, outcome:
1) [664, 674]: 6.72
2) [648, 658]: 7.64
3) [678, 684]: 6.38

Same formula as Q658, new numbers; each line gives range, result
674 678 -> 6.47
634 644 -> 7.05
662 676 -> 6.59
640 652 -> 7.8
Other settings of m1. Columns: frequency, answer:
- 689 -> 6.38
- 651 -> 7.8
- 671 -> 6.69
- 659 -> 6.97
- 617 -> 3.62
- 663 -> 6.72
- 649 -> 8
